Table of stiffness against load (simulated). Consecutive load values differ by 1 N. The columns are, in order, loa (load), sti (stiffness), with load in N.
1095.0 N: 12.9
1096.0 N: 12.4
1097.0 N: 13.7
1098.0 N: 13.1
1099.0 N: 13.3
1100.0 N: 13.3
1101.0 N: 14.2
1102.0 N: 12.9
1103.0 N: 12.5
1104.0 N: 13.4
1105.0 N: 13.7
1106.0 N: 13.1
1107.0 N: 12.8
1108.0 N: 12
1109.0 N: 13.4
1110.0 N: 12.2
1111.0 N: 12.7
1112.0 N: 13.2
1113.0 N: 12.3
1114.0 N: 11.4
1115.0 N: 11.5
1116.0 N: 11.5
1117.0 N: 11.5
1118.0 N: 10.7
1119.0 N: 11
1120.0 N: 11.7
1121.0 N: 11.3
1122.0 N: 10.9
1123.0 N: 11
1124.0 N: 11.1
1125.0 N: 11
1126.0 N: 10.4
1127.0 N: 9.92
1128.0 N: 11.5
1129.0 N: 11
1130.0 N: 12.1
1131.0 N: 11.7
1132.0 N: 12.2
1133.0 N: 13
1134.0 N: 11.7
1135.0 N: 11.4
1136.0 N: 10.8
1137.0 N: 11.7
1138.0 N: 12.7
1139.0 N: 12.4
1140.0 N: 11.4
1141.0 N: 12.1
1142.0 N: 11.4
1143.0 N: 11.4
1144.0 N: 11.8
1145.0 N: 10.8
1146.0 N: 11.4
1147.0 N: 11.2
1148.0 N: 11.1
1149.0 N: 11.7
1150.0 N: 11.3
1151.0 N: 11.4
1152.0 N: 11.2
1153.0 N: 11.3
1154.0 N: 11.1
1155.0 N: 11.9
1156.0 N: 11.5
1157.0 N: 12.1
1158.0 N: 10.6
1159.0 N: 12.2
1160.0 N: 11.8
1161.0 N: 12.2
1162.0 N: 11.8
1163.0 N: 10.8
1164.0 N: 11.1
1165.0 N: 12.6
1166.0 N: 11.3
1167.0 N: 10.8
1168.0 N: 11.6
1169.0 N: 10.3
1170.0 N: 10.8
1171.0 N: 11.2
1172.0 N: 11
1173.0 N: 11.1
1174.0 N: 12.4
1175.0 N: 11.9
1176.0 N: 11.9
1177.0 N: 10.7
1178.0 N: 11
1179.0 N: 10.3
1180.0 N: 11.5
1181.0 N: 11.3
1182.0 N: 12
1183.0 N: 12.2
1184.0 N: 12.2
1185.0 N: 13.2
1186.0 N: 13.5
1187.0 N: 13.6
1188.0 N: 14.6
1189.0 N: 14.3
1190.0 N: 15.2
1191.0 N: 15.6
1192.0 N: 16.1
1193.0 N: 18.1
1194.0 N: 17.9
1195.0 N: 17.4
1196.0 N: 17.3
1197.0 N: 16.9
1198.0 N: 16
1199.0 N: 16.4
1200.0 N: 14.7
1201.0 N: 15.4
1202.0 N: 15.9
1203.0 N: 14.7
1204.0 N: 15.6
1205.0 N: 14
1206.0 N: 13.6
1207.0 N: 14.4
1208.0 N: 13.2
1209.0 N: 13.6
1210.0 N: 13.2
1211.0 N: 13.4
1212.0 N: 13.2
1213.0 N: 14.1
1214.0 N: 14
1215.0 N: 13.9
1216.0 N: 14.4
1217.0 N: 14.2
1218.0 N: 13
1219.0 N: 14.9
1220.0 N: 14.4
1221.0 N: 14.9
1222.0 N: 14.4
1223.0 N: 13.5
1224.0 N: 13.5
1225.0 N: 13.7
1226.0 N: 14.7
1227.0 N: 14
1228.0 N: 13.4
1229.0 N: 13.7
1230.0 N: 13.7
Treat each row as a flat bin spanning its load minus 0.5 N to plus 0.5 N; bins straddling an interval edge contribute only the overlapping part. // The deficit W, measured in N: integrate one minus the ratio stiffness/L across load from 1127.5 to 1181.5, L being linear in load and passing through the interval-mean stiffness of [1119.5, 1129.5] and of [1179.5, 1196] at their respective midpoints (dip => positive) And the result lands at 4.5 N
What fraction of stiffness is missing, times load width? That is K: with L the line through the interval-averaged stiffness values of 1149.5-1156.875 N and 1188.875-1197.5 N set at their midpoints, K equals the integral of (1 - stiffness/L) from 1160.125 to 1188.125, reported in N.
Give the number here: 4.8 N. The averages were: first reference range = 11.4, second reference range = 16.6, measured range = 11.7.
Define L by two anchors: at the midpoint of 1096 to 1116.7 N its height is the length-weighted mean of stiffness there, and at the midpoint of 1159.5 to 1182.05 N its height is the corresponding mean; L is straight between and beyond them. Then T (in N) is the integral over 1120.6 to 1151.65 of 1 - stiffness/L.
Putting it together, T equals 1.7 N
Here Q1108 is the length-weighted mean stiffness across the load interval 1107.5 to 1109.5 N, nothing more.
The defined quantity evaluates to 12.7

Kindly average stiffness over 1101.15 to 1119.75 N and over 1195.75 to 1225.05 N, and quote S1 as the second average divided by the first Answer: 1.17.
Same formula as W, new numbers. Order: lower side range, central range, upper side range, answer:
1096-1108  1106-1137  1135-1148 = 1.82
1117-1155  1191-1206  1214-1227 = -2.98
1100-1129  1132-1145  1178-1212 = 0.92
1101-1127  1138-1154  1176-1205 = 1.83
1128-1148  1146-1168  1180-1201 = 2.30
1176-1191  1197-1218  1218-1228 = -1.41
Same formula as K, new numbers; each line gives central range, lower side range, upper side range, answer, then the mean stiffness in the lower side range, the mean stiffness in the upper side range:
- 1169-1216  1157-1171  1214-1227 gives -3.6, 11.4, 14.1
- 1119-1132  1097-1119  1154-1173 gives 1.1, 12.6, 11.4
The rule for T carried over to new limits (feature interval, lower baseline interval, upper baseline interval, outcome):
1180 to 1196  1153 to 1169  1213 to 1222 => -2.0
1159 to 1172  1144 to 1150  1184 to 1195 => 1.6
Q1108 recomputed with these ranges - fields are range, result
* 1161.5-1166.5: 11.5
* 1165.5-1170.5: 11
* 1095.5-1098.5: 13.1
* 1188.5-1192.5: 15.3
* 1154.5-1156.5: 11.7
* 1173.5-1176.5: 12.1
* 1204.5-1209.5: 13.8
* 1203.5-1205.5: 14.8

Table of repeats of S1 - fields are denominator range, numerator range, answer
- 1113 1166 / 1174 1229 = 1.23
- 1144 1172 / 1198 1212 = 1.27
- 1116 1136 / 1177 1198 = 1.25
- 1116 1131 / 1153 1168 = 1.04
